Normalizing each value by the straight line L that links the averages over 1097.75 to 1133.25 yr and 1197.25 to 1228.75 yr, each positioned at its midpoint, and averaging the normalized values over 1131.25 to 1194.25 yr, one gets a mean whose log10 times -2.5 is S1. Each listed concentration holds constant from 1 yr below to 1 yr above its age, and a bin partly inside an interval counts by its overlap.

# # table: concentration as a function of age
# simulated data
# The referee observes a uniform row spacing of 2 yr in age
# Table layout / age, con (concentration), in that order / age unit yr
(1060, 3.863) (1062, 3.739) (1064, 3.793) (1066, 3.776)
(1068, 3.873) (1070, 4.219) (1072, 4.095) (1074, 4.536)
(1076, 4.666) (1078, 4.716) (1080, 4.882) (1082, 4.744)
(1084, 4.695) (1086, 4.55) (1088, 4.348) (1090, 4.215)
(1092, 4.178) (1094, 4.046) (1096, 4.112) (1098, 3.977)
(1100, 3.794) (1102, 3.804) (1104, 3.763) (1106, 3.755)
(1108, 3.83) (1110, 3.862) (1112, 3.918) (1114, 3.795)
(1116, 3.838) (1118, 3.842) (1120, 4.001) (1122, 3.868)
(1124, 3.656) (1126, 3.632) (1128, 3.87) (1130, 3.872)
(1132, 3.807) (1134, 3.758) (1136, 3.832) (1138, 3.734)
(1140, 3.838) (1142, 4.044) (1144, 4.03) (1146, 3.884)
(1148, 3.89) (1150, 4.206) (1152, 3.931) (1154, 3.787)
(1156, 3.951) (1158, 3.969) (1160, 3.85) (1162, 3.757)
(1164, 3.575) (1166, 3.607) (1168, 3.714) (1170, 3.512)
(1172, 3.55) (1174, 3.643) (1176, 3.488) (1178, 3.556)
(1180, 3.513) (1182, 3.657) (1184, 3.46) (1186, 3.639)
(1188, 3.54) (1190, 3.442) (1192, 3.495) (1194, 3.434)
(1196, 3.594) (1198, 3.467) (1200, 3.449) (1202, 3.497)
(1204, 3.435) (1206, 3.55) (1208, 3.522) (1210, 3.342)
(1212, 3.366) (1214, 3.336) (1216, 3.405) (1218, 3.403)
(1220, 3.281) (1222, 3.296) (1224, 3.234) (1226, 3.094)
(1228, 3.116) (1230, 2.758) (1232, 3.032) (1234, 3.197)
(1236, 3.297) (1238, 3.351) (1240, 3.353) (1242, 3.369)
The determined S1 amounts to -0.04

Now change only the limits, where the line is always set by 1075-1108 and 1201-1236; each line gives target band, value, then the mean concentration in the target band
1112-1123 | 0.05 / 3.87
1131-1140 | 0.04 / 3.79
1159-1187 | 0.01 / 3.61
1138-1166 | -0.03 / 3.88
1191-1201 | -0.01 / 3.49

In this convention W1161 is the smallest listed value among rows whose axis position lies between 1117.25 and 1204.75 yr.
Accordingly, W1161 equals 3.434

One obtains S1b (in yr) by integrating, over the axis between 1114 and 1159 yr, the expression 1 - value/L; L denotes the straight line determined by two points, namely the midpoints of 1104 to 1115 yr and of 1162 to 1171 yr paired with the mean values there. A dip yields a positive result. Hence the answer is -1.76 yr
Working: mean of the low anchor 3.83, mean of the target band 3.87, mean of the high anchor 3.62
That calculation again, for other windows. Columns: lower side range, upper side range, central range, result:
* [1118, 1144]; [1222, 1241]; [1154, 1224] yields -1.79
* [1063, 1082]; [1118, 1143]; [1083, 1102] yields -0.22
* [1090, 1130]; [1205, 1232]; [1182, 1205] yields -0.59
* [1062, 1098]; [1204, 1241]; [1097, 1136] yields 2.03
